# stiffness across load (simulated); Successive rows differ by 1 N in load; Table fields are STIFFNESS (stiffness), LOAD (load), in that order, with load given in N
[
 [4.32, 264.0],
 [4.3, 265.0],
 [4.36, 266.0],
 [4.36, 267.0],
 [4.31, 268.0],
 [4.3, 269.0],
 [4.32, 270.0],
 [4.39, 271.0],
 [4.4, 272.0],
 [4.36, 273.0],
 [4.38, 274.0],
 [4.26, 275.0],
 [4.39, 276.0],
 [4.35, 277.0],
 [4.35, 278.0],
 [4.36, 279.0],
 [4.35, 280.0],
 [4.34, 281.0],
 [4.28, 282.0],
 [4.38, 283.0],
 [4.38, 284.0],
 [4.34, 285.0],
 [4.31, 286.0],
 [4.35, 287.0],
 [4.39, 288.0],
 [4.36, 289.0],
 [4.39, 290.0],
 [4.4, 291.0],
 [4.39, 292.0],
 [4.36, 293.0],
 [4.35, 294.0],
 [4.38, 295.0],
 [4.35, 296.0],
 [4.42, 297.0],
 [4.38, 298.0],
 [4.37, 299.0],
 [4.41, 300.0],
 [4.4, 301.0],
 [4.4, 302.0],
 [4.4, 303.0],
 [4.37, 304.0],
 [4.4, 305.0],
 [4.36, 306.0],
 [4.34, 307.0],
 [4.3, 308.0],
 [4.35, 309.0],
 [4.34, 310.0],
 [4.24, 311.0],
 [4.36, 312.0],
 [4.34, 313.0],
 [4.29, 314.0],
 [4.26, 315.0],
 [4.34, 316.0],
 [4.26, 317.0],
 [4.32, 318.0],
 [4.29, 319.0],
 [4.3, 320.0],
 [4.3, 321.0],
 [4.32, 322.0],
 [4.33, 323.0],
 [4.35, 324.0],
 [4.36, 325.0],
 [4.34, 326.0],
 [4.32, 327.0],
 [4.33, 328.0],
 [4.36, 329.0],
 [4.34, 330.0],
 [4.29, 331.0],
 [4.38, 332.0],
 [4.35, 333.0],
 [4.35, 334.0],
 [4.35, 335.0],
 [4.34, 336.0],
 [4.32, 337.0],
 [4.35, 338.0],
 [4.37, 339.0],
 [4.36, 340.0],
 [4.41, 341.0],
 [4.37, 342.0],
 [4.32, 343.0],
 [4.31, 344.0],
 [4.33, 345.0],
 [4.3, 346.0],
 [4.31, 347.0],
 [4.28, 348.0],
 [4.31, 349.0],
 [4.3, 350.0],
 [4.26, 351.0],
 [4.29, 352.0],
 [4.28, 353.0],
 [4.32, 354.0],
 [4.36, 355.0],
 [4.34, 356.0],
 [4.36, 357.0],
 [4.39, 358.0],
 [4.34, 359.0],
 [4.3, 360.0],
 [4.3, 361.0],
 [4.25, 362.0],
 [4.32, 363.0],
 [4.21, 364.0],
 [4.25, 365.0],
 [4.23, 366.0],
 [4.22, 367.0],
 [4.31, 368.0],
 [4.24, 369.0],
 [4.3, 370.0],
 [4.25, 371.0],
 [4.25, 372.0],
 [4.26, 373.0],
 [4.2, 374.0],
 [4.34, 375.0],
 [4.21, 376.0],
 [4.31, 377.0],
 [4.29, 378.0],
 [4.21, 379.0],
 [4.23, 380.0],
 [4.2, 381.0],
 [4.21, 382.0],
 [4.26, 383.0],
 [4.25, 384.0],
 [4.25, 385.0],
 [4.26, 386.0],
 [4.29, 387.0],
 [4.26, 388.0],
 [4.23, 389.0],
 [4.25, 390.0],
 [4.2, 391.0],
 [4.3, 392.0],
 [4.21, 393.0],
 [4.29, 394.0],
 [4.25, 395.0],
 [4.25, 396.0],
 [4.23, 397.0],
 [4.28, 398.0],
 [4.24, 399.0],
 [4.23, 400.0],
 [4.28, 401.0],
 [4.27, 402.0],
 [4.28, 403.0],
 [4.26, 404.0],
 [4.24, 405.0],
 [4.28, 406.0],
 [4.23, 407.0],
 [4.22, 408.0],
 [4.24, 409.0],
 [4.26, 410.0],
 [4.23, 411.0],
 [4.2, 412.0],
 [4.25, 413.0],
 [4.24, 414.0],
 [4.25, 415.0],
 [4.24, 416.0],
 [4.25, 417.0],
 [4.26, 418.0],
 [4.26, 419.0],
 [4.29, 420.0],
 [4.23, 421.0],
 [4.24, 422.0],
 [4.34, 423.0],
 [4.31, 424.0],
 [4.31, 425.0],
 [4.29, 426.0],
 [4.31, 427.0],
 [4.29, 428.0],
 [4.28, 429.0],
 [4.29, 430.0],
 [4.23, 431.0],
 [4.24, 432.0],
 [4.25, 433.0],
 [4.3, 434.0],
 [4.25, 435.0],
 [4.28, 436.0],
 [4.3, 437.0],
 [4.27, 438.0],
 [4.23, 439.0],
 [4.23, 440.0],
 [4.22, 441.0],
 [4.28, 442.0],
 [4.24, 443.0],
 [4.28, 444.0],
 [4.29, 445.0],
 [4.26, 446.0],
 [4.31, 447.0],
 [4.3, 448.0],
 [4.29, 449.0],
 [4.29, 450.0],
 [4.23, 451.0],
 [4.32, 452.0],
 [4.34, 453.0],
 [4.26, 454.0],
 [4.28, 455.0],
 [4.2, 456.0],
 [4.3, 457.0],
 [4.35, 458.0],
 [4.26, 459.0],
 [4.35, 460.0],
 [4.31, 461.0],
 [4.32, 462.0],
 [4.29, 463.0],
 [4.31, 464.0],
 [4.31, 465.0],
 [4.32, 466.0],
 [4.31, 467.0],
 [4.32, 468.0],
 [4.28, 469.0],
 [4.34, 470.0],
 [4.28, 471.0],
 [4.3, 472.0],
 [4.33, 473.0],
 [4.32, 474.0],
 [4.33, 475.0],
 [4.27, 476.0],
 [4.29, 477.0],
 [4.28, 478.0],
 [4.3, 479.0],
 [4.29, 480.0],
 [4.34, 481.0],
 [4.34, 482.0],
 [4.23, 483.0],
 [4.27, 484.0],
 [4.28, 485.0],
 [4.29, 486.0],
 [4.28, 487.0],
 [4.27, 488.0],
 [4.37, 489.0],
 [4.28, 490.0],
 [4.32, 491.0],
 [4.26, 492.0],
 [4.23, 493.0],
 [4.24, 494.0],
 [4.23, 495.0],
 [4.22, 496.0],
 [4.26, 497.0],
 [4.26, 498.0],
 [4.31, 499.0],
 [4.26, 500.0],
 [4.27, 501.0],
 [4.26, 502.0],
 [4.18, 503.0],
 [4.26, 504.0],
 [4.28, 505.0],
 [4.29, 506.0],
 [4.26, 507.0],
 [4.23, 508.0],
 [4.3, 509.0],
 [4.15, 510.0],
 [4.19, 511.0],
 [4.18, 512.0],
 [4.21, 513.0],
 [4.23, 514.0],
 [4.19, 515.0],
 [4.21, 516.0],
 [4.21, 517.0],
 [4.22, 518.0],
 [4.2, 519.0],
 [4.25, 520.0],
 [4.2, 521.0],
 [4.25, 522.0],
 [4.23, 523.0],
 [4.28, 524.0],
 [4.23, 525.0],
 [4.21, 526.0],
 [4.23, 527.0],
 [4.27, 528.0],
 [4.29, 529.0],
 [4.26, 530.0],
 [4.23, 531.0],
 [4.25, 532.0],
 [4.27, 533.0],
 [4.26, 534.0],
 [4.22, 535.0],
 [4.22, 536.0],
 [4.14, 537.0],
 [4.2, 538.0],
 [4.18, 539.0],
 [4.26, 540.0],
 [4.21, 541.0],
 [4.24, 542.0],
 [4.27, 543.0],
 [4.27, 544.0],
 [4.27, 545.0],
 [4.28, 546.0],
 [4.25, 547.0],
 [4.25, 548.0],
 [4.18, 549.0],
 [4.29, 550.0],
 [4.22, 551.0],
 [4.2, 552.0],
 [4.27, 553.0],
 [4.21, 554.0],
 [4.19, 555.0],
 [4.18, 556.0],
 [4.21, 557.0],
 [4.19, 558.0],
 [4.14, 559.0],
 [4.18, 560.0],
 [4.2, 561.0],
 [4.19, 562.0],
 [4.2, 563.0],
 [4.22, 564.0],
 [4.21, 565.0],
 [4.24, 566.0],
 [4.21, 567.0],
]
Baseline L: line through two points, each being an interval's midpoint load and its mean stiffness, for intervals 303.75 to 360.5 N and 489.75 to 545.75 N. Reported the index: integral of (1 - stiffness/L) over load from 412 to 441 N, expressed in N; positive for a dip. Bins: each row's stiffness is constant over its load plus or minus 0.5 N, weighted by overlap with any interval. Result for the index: 0.1 N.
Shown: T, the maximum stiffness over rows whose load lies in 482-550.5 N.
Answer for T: 4.37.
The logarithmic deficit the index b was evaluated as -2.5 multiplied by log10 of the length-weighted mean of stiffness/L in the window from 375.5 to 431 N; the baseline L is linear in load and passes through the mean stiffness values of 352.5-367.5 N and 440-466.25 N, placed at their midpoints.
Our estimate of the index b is 0.01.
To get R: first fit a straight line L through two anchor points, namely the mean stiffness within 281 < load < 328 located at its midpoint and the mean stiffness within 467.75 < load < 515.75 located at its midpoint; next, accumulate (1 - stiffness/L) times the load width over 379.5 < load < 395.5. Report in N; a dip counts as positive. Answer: 0.2 N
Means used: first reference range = 4.35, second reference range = 4.27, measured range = 4.25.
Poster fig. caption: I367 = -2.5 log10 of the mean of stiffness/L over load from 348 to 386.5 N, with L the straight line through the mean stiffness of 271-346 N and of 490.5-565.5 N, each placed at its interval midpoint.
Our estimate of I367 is 0.01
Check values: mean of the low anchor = 4.35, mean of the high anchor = 4.23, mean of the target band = 4.28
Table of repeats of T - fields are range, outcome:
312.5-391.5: 4.41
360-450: 4.34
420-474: 4.35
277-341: 4.42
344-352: 4.33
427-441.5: 4.31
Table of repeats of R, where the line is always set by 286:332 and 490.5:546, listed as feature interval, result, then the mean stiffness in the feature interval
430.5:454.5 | 0.0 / 4.27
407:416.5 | 0.1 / 4.24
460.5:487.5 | -0.3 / 4.3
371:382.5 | 0.2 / 4.25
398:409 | 0.1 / 4.25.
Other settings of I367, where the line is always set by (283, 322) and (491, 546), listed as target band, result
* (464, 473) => -0.011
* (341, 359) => 0.001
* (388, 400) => 0.014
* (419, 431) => 0.000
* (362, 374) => 0.015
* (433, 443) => 0.005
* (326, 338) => -0.001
